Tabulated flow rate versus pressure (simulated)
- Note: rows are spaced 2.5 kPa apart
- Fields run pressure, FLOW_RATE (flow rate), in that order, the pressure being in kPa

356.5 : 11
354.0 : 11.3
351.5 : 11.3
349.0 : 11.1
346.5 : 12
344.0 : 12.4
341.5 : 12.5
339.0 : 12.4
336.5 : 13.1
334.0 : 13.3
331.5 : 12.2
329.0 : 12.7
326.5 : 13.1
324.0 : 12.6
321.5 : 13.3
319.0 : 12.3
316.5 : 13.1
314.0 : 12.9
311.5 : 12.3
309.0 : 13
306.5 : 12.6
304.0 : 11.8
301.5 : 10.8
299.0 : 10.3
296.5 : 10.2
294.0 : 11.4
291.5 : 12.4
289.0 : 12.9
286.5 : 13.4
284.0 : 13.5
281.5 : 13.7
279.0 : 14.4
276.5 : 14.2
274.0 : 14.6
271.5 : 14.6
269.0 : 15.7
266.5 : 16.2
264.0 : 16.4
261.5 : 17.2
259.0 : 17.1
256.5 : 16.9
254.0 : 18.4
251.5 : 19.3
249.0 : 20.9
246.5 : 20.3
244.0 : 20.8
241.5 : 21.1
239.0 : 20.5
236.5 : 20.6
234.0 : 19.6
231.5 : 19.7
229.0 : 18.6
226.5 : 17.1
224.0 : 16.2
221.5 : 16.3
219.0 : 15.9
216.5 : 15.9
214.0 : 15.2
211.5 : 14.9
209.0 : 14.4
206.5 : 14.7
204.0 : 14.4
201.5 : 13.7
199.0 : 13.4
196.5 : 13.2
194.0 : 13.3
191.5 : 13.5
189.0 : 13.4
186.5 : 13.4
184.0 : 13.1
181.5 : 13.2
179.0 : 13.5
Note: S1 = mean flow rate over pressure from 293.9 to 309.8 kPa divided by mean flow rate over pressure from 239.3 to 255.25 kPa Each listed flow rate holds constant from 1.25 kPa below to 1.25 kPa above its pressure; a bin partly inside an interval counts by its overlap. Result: 0.57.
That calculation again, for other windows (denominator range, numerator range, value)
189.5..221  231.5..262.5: 1.35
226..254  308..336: 0.64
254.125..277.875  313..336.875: 0.80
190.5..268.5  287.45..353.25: 0.72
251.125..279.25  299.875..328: 0.77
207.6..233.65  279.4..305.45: 0.73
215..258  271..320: 0.68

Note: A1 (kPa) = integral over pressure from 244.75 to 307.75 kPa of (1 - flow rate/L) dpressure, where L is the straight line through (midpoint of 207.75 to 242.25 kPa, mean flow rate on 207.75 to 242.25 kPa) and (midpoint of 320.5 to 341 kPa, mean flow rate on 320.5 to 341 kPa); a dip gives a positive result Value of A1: 2.2 kPa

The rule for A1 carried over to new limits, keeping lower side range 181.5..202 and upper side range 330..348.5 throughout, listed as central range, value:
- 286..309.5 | 1.7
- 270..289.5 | -1.7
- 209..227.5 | -3.7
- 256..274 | -4.5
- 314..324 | -0.2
